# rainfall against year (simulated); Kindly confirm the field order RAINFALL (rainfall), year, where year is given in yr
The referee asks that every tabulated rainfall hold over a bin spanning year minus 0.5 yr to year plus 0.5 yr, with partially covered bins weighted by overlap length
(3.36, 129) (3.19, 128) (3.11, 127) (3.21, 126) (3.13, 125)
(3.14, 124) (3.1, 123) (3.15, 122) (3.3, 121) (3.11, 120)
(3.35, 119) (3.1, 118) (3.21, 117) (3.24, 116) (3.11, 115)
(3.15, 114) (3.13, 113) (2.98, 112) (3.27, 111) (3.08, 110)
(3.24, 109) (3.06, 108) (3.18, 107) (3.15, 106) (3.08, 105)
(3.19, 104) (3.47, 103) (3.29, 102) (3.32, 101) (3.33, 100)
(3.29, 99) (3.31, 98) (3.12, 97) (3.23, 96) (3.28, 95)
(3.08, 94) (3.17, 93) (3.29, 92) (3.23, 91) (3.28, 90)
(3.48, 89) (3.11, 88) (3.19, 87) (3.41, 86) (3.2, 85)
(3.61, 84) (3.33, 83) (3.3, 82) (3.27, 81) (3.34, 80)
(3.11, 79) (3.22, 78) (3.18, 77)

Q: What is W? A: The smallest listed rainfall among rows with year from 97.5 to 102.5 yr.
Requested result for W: 3.29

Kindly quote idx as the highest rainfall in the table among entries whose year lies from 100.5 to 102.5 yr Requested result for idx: 3.32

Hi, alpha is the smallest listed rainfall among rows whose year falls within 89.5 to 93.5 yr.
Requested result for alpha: 3.17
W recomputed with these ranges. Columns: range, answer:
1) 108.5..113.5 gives 2.98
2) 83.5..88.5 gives 3.11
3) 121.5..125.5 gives 3.1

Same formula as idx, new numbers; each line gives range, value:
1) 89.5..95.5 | 3.29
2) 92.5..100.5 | 3.33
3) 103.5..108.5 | 3.19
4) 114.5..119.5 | 3.35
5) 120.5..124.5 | 3.3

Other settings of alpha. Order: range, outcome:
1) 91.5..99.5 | 3.08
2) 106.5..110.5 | 3.06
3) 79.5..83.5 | 3.27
